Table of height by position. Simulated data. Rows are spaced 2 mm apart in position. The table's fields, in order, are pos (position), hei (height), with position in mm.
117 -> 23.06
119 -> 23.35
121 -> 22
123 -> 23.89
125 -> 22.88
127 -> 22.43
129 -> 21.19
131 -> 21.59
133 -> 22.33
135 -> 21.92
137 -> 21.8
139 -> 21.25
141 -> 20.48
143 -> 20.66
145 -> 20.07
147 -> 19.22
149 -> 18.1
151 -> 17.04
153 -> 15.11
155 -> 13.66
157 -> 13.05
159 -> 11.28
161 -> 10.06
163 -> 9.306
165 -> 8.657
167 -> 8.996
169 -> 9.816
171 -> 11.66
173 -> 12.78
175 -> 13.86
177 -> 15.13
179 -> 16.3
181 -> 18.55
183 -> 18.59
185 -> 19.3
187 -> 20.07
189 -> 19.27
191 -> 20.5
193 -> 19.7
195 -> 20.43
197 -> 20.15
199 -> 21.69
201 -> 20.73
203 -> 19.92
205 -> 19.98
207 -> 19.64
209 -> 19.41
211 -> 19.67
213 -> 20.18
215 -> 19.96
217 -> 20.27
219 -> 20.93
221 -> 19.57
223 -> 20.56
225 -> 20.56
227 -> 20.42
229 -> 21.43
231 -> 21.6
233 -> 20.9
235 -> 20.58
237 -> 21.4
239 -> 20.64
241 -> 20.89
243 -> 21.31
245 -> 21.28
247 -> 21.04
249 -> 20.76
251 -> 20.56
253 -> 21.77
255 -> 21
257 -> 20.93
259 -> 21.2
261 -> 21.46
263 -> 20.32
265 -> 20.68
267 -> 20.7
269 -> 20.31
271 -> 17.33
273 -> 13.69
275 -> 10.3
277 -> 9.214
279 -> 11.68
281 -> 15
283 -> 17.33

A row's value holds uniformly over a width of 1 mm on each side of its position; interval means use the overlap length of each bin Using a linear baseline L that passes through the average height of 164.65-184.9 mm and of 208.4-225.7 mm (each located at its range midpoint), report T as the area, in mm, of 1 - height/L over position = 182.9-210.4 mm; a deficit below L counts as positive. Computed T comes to -4.8 mm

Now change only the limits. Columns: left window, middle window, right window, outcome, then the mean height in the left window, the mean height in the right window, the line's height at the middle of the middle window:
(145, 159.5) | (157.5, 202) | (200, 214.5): 5.8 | 15.8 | 19.9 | 17.9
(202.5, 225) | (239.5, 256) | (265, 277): -3.1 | 20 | 16.2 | 17.8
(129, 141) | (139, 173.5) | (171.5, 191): 9.5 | 21.6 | 17.1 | 19.6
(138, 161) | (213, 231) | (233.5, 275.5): -1.3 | 17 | 20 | 19.1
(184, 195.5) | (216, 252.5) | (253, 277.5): -3.5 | 19.9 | 18.4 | 19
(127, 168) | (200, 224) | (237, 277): -2.1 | 16.9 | 19.6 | 18.5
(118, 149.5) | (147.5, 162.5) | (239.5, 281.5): 5.0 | 21.5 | 18.7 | 21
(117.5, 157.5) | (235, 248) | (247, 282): -1.8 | 20.2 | 18.1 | 18.5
